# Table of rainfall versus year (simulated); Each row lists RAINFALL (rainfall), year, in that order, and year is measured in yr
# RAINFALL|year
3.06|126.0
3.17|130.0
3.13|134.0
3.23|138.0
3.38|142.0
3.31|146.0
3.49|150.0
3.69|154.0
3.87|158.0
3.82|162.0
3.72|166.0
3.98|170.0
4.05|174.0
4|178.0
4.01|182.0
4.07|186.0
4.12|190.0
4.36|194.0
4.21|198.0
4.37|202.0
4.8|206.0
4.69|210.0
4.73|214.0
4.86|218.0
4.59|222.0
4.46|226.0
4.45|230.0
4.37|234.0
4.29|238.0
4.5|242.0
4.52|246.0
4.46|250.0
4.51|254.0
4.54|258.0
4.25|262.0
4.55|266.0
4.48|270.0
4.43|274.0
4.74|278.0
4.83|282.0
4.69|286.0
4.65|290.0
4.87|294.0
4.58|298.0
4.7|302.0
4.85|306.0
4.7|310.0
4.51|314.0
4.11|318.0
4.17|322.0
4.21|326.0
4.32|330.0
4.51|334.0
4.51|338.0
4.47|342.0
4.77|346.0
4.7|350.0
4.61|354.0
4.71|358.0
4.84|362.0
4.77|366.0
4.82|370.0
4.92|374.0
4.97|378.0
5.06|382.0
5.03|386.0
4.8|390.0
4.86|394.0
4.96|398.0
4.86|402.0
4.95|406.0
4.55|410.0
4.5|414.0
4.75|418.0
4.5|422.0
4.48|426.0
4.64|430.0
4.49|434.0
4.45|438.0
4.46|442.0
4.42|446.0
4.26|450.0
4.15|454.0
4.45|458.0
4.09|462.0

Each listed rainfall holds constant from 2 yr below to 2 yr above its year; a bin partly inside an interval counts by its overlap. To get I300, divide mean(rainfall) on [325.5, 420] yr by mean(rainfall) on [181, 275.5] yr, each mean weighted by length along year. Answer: 1.1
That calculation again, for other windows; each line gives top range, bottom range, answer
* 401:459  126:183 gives 1.25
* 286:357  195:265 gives 1.01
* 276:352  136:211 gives 1.16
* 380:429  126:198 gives 1.28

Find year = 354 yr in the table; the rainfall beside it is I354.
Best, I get 4.61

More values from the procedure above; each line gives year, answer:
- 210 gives 4.69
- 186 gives 4.07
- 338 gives 4.51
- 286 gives 4.69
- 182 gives 4.01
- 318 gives 4.11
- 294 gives 4.87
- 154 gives 3.69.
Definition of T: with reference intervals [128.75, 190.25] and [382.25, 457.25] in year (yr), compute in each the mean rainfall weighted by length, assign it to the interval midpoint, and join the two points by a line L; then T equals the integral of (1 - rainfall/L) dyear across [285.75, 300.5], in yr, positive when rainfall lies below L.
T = -1.9 yr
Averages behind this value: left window 3.68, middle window 4.7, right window 4.62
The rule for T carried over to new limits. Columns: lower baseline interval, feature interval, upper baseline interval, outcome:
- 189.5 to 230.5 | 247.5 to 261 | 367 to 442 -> 0.3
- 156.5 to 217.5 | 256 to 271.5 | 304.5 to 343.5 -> -0.4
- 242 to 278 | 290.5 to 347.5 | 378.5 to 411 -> 1.7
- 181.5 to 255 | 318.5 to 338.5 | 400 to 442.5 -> 1.0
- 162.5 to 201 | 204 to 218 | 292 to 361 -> -2.0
